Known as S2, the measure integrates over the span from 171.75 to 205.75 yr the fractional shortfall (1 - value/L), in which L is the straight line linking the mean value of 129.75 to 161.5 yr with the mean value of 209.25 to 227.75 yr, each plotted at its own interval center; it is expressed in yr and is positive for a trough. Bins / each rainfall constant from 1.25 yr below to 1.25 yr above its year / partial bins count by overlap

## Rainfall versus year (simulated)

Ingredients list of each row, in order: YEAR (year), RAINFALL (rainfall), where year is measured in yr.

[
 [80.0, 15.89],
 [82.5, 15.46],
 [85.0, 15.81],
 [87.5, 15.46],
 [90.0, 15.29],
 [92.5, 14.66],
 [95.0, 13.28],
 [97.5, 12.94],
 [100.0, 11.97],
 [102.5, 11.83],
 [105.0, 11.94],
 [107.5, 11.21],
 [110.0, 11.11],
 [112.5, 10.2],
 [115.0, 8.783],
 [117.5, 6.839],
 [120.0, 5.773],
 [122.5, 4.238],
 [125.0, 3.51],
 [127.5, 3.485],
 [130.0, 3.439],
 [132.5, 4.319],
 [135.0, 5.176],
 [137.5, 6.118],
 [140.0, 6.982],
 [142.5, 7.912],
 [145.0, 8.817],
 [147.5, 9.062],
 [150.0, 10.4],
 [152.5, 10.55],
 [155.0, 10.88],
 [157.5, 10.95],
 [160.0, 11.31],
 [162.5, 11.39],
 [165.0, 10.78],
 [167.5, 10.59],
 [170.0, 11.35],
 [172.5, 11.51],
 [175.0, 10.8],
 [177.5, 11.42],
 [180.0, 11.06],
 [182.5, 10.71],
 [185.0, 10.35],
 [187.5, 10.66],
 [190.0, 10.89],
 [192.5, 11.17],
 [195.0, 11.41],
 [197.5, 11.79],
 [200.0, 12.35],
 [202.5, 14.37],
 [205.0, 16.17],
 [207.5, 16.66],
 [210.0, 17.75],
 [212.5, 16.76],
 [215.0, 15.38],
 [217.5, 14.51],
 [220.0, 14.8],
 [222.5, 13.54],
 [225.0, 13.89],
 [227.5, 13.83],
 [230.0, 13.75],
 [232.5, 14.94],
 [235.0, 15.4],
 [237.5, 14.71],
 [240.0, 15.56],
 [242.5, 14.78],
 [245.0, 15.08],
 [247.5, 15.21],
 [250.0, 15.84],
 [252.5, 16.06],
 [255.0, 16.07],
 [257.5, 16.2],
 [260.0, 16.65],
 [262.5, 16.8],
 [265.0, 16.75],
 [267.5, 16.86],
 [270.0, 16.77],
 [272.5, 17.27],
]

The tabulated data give 1.68 yr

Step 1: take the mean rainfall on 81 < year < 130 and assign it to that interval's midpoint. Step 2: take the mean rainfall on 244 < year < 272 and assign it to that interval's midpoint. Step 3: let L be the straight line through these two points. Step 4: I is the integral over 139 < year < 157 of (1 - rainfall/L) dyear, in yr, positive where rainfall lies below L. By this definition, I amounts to 4.2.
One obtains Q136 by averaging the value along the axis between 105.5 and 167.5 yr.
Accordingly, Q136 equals 8.15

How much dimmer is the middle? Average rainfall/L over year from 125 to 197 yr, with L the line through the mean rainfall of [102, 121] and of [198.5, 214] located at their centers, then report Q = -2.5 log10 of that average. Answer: 0.36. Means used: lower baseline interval 9.68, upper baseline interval 15.6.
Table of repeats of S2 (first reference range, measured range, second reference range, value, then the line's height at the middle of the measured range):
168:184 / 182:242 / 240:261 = -2.26 yr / 13.3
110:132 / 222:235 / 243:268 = -0.07 yr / 14.1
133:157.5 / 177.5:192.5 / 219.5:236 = 0.54 yr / 11.2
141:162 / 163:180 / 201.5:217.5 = 1.40 yr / 12.1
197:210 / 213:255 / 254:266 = 2.12 yr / 15.7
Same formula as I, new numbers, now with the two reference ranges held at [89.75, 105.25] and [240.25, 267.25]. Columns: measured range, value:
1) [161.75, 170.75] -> 2.1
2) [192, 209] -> 1.6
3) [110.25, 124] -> 6.2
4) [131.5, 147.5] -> 8.2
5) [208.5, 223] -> -0.3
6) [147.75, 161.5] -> 3.3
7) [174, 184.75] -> 2.7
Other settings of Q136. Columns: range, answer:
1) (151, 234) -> 12.7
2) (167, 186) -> 11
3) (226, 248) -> 14.8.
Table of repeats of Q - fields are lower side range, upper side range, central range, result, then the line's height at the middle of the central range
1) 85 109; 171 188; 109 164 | 0.48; 12.2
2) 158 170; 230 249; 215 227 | -0.02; 14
